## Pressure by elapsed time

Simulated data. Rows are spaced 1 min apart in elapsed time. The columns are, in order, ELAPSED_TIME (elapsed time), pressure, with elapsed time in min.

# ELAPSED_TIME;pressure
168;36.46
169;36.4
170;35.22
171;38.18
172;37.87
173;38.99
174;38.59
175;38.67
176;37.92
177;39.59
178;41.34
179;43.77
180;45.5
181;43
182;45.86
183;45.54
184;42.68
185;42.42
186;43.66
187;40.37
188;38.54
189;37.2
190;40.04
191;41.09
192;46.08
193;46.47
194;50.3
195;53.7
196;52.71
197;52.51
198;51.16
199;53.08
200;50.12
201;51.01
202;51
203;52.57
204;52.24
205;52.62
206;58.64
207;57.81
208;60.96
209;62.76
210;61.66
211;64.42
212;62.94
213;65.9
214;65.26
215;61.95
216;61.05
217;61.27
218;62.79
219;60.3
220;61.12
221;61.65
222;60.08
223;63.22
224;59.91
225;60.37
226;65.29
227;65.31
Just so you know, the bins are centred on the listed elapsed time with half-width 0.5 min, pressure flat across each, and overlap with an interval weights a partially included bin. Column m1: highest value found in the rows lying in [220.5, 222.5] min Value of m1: 61.65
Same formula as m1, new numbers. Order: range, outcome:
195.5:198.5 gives 52.71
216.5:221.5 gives 62.79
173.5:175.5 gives 38.67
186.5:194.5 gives 50.3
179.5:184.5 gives 45.86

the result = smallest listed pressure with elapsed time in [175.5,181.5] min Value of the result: 37.92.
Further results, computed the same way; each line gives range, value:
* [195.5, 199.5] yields 51.16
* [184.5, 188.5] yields 38.54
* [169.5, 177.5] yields 35.22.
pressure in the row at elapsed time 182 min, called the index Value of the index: 45.86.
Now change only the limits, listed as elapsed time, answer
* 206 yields 58.64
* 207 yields 57.81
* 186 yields 43.66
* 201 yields 51.01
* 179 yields 43.77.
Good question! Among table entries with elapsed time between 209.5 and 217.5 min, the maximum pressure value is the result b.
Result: 65.9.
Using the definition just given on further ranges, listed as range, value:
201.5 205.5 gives 52.62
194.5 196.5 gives 53.7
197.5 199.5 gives 53.08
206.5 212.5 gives 64.42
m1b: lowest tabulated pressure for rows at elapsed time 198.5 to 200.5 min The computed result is 50.12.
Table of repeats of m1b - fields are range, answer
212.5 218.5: 61.05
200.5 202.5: 51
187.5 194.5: 37.2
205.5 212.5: 57.81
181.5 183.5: 45.54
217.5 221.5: 60.3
